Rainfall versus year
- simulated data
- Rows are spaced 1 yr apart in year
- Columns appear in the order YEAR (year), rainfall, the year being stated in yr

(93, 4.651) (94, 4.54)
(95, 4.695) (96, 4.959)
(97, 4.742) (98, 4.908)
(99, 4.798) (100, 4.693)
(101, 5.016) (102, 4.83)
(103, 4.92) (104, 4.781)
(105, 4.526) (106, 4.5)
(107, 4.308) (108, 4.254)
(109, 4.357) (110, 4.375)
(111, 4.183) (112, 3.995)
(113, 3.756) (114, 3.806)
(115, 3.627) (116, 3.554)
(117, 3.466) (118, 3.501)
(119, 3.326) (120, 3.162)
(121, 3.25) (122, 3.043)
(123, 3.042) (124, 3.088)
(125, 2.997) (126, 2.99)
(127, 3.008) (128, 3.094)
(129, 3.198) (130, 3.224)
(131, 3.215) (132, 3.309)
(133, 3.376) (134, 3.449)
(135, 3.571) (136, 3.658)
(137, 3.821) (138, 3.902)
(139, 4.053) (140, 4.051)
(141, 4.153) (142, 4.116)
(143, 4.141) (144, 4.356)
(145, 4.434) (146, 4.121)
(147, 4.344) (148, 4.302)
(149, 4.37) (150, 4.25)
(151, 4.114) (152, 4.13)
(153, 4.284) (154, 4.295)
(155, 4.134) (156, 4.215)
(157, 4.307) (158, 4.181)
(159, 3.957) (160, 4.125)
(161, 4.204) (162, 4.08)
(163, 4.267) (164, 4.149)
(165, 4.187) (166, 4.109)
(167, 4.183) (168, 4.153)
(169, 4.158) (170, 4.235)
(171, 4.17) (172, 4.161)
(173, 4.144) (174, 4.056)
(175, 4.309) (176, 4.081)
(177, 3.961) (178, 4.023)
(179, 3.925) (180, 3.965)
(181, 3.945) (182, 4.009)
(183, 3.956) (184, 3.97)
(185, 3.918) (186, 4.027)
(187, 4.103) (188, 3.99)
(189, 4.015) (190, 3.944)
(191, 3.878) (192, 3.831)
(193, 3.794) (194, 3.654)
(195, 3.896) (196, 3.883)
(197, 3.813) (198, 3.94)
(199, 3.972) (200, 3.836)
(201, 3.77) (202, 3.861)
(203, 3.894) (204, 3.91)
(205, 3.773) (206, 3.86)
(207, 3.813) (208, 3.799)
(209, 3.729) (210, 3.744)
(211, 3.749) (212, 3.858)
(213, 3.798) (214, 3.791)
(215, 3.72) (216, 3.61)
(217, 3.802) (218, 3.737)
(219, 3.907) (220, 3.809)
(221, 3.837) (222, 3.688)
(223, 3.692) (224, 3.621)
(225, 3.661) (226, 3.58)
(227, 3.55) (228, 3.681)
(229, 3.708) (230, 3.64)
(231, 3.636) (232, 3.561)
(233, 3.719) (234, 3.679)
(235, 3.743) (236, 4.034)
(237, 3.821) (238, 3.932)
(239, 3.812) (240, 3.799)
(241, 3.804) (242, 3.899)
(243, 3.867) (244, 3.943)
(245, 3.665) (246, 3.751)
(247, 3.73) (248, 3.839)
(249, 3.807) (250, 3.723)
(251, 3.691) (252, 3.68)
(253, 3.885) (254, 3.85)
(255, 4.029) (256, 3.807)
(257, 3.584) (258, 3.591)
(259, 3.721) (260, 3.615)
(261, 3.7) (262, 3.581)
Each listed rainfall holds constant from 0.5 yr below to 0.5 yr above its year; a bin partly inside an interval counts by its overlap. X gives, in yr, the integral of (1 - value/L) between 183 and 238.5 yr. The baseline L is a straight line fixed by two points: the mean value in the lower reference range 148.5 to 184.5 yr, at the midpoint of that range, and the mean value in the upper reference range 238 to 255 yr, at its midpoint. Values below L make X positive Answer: 2.1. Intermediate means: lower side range 4.13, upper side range 3.81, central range 3.8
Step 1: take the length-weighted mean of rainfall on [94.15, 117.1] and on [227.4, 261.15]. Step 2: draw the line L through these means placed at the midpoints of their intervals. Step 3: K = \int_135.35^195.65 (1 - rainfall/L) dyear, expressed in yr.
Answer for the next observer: 0.7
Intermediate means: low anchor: 4.41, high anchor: 3.76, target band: 4.09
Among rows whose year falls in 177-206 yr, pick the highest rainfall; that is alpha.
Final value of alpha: 4.103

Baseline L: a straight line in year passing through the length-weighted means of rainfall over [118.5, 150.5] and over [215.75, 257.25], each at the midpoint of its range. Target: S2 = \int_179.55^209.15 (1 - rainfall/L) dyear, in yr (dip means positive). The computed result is -1.5 yr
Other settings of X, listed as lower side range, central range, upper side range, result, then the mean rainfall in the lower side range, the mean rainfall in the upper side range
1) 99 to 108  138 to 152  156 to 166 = 0.3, 4.68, 4.16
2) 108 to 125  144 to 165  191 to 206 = -2.8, 3.6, 3.85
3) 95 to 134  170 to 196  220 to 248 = -1.3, 3.88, 3.75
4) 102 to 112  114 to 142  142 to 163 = 5.9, 4.46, 4.22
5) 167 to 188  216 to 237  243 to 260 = 0.8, 4.06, 3.77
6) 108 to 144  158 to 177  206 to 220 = -2.4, 3.59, 3.78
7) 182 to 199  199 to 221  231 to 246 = 0.4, 3.92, 3.8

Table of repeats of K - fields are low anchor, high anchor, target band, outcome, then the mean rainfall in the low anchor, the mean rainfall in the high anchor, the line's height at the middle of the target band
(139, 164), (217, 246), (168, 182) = -0.1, 4.2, 3.75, 4.07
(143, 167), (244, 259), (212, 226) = 0.6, 4.21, 3.76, 3.91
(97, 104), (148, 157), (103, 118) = 2.0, 4.85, 4.23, 4.73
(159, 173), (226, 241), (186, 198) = 0.3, 4.16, 3.73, 4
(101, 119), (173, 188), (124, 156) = 2.2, 4.16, 4.02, 4.1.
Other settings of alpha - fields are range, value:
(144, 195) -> 4.434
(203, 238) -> 4.034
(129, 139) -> 4.053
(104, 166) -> 4.781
